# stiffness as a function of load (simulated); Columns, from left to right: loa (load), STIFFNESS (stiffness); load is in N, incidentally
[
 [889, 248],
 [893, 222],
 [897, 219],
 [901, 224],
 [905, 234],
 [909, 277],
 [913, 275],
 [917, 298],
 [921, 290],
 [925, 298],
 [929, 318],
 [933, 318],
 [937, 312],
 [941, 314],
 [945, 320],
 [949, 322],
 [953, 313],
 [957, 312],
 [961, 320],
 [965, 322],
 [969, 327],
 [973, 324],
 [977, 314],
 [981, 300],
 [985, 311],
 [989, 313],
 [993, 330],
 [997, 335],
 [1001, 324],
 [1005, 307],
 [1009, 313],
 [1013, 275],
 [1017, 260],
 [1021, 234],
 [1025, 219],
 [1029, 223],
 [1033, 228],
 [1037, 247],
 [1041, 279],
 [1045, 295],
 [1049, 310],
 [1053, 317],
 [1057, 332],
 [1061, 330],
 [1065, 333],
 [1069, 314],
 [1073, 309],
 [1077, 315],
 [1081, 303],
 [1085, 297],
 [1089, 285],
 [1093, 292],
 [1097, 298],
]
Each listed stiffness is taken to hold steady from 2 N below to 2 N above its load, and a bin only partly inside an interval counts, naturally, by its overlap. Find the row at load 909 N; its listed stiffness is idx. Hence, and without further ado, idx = 277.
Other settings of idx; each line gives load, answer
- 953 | 313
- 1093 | 292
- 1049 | 310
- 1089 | 285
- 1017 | 260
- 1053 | 317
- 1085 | 297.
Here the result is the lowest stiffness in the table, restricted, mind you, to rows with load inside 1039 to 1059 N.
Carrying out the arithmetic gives 279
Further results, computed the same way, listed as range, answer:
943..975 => 312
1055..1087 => 297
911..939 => 275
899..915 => 224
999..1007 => 307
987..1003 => 313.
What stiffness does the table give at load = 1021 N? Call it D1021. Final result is 234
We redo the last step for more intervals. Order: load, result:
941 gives 314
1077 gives 315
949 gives 322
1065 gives 333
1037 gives 247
